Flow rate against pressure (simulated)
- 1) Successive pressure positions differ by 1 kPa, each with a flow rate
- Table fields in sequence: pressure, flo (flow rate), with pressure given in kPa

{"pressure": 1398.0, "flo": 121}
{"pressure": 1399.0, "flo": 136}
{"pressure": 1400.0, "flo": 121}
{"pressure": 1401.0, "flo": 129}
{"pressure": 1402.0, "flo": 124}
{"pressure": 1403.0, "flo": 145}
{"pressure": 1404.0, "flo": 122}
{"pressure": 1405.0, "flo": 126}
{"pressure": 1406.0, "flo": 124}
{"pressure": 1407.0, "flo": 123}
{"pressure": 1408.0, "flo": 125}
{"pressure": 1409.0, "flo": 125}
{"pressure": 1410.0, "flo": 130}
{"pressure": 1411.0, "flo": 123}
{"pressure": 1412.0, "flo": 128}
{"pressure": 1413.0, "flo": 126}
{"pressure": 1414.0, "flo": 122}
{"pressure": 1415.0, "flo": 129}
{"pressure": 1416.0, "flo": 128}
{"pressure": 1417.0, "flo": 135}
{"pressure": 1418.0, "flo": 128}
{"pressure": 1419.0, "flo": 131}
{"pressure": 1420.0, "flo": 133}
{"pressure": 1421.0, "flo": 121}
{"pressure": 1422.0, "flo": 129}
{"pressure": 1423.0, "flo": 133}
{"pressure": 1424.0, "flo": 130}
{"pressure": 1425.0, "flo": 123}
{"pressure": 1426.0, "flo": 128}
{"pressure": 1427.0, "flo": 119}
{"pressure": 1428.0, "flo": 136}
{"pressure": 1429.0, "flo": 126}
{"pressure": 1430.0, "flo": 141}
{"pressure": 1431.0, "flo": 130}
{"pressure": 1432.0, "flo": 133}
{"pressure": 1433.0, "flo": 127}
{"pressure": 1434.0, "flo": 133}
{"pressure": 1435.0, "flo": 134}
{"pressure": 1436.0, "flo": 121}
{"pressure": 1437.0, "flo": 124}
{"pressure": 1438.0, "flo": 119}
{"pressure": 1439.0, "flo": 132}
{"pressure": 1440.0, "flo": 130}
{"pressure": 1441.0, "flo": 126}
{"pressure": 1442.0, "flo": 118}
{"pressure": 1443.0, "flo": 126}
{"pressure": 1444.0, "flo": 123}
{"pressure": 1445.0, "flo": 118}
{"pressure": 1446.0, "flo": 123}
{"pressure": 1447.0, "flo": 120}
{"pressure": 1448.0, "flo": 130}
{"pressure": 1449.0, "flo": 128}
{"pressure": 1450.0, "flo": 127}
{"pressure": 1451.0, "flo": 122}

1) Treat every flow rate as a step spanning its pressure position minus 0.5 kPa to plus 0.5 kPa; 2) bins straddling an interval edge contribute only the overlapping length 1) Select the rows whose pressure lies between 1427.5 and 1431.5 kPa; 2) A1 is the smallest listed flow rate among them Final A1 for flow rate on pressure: 126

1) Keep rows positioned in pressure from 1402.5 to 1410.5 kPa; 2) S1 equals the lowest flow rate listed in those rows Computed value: 122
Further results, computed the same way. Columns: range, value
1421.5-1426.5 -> 123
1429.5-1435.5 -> 127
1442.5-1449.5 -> 118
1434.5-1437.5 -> 121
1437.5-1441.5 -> 119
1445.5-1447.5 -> 120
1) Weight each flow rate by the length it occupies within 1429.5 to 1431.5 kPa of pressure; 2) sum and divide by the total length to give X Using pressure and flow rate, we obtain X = 136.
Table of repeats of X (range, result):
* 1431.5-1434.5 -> 131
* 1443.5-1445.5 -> 120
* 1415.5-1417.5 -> 132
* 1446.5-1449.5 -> 126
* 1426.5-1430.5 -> 130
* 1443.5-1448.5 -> 123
